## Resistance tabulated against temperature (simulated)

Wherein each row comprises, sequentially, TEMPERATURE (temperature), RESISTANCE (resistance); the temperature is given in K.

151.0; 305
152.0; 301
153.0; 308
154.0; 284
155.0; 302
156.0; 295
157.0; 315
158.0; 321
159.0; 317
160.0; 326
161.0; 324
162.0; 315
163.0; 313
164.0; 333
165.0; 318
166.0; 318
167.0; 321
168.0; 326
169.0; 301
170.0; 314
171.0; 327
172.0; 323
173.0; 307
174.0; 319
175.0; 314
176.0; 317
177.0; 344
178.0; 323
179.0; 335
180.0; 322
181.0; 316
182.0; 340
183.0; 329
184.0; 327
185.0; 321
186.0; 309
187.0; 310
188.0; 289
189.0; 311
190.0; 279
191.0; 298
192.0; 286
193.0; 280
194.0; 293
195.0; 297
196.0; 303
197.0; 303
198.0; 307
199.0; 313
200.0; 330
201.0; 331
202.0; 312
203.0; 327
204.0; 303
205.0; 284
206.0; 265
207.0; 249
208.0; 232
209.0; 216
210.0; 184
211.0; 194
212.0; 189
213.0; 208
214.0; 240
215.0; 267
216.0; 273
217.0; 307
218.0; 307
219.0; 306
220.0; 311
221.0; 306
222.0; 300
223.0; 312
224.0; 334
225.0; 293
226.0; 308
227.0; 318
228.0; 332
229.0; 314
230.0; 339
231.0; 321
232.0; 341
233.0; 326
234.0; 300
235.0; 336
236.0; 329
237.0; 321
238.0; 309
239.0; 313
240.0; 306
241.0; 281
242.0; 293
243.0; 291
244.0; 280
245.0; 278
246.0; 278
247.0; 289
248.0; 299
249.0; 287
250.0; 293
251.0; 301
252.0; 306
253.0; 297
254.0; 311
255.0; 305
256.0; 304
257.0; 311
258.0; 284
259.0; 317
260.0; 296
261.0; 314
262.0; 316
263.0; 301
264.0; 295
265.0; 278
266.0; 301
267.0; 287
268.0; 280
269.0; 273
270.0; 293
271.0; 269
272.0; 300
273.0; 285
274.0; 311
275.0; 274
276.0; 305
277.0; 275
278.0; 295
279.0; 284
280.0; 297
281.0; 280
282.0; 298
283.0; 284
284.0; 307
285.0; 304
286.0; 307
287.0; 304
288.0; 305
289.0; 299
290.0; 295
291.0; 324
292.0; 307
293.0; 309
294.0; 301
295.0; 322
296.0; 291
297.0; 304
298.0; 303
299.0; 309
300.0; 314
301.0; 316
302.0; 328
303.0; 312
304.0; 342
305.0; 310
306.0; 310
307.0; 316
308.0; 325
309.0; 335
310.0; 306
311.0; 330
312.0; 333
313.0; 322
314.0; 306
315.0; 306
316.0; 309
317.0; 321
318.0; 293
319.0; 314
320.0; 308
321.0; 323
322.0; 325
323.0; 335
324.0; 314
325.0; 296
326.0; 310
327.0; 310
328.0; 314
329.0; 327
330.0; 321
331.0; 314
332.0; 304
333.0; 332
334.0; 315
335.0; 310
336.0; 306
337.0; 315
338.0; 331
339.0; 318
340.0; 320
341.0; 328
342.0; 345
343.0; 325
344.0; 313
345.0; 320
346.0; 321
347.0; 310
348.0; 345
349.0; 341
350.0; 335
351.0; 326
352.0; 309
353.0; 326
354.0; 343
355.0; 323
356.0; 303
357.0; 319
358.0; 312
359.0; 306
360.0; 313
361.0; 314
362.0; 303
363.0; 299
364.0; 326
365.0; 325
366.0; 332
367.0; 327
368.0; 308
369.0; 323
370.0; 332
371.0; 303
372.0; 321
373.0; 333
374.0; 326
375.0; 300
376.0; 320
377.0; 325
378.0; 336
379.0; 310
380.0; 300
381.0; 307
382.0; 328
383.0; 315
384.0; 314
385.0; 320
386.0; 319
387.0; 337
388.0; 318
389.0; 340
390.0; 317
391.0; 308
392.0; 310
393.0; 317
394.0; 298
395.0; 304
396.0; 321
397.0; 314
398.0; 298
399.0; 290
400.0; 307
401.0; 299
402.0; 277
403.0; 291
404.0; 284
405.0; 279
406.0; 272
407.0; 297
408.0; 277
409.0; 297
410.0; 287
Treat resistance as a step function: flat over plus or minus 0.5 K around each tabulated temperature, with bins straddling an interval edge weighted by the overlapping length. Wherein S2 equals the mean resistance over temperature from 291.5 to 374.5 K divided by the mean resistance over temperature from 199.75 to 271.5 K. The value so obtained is 1.08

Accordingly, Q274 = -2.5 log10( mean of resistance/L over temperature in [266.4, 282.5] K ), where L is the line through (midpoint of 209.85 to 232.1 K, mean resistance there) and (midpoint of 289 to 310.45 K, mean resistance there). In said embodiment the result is 0.06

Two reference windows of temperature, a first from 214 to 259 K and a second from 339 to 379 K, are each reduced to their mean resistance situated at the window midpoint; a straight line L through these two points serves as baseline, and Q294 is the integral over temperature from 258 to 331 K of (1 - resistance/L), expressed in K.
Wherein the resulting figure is 1.53 K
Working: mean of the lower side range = 304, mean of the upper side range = 321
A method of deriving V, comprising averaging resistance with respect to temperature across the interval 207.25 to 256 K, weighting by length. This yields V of 291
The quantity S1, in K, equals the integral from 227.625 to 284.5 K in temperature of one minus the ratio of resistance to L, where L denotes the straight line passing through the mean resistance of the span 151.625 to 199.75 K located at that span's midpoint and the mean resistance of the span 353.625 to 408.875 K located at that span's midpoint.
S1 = 2.2 K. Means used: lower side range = 312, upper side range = 311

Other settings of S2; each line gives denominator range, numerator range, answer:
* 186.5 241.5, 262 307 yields 1.02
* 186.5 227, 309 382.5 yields 1.12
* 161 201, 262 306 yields 0.95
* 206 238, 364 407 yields 1.09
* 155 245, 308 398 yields 1.05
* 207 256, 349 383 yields 1.10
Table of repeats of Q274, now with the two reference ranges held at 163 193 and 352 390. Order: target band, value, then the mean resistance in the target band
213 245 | 0.04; 305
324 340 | 0.01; 315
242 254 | 0.09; 292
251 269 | 0.06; 299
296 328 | 0.01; 315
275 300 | 0.06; 300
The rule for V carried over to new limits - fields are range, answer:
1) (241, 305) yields 299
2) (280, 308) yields 308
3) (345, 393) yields 320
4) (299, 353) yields 319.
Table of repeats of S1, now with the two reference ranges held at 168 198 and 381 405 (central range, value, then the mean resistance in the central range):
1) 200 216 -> 2.8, 256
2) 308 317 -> -0.3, 319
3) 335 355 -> -1.0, 325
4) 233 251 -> 0.7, 300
